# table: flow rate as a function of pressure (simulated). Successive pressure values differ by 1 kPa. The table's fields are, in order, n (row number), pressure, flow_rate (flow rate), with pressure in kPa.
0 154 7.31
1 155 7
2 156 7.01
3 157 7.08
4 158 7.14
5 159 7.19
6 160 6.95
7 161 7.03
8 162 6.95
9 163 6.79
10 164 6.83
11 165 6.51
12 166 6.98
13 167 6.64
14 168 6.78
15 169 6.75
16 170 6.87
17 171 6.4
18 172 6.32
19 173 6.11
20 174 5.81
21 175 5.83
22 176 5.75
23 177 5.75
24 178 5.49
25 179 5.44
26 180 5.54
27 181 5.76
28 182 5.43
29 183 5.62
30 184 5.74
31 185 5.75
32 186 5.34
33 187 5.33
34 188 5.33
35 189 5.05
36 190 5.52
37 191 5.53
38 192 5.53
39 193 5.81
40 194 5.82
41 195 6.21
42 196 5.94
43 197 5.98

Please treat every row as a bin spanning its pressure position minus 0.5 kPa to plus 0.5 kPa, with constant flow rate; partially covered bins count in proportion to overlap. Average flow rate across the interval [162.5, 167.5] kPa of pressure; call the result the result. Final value 6.75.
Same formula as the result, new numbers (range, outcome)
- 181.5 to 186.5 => 5.58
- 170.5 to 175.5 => 6.09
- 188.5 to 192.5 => 5.41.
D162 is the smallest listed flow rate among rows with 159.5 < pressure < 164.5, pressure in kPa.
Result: 6.79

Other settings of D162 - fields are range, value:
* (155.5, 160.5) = 6.95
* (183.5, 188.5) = 5.33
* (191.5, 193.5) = 5.53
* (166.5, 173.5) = 6.11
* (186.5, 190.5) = 5.05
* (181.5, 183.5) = 5.43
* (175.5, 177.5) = 5.75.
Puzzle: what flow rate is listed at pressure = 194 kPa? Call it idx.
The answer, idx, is 5.82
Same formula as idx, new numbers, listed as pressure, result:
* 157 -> 7.08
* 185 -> 5.75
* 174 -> 5.81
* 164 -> 6.83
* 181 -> 5.76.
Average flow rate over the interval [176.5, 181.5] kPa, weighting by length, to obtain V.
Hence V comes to 5.6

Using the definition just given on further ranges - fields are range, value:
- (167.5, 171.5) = 6.7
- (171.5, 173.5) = 6.21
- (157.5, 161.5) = 7.08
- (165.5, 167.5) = 6.81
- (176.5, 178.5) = 5.62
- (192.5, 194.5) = 5.81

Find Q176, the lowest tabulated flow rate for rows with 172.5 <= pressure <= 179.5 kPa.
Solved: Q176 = 5.44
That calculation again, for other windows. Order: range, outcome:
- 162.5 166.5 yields 6.51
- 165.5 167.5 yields 6.64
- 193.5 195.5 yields 5.82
